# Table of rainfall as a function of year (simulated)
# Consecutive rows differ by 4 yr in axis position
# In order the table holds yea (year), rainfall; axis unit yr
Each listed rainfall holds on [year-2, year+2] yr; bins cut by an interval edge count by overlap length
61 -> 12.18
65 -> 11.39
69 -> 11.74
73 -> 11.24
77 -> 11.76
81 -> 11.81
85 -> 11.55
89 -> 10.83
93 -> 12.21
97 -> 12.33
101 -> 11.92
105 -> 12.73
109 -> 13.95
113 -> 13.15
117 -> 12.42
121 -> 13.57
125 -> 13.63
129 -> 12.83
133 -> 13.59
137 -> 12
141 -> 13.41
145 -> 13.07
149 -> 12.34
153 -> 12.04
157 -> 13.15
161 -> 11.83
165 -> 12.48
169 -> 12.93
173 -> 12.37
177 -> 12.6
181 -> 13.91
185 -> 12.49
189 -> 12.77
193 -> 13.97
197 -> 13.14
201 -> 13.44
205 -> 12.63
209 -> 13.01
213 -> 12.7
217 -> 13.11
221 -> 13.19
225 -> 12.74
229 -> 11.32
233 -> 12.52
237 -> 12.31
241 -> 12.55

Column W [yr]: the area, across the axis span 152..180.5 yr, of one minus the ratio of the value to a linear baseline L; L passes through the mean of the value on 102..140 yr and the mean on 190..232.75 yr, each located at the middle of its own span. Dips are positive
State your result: 0.9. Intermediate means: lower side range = 13.1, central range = 12.6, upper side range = 12.9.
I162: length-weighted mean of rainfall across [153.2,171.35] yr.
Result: 12.5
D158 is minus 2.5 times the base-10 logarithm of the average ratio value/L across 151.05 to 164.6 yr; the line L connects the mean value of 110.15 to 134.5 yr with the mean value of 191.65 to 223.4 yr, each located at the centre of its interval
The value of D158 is 0.07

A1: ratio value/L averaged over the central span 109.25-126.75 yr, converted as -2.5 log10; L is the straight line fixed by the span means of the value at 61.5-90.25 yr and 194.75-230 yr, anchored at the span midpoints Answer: -0.11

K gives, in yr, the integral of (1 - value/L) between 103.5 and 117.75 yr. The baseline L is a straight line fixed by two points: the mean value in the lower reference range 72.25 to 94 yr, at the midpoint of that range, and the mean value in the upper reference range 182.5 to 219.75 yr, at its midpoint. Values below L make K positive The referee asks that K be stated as -1.5 yr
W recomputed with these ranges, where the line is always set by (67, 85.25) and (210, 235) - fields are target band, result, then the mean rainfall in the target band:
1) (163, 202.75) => -2.1 yr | 13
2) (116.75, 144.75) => -2.6 yr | 13.1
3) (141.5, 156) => -0.6 yr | 12.6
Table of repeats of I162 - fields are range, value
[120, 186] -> 12.8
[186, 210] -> 13.1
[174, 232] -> 12.9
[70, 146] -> 12.5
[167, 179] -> 12.6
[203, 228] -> 12.8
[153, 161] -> 12.5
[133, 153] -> 12.7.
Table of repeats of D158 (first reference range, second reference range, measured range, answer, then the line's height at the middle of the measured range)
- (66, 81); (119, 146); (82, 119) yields 0.00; 12.3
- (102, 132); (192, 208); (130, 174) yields 0.04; 13.2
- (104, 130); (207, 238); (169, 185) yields 0.00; 12.9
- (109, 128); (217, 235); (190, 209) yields -0.05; 12.7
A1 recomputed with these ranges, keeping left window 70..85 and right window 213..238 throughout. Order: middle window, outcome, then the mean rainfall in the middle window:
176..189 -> -0.06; 13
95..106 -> -0.05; 12.3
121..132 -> -0.12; 13.3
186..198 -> -0.08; 13.2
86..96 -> 0.01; 11.6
